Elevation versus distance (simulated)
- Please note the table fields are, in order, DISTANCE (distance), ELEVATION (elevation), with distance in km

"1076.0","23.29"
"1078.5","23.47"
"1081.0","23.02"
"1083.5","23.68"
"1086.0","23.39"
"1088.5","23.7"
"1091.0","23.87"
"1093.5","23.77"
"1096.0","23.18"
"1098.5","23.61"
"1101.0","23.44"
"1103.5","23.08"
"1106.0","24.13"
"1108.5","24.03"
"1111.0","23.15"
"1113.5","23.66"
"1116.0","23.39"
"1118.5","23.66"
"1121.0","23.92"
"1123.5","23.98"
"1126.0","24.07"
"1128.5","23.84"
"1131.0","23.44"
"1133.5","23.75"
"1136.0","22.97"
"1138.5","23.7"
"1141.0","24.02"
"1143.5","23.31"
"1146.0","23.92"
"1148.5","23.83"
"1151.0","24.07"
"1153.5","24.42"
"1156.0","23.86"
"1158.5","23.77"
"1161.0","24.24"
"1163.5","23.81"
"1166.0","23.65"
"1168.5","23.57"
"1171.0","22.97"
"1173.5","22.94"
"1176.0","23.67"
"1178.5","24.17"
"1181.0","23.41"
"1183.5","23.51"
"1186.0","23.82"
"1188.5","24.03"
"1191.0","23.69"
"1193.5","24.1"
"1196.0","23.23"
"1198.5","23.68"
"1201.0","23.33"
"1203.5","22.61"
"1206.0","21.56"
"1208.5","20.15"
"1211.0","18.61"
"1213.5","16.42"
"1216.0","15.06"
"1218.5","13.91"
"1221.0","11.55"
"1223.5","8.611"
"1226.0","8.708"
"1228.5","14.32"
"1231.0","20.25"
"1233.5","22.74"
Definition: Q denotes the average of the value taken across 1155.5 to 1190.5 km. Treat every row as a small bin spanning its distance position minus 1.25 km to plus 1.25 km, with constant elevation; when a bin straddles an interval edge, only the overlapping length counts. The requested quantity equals 23.7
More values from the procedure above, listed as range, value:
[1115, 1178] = 23.7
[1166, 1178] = 23.4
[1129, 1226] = 21.8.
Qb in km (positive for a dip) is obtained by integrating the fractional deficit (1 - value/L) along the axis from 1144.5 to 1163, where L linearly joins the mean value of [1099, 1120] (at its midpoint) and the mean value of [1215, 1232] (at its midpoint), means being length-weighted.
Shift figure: -4.3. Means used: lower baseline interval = 23.6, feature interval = 24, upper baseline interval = 13.1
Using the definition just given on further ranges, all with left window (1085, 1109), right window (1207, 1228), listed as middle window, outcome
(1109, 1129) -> -1.7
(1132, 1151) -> -3.3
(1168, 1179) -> -3.6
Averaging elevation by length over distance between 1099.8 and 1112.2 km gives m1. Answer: 23.6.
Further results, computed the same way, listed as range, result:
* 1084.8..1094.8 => 23.7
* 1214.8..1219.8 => 14.4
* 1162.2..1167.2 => 23.7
